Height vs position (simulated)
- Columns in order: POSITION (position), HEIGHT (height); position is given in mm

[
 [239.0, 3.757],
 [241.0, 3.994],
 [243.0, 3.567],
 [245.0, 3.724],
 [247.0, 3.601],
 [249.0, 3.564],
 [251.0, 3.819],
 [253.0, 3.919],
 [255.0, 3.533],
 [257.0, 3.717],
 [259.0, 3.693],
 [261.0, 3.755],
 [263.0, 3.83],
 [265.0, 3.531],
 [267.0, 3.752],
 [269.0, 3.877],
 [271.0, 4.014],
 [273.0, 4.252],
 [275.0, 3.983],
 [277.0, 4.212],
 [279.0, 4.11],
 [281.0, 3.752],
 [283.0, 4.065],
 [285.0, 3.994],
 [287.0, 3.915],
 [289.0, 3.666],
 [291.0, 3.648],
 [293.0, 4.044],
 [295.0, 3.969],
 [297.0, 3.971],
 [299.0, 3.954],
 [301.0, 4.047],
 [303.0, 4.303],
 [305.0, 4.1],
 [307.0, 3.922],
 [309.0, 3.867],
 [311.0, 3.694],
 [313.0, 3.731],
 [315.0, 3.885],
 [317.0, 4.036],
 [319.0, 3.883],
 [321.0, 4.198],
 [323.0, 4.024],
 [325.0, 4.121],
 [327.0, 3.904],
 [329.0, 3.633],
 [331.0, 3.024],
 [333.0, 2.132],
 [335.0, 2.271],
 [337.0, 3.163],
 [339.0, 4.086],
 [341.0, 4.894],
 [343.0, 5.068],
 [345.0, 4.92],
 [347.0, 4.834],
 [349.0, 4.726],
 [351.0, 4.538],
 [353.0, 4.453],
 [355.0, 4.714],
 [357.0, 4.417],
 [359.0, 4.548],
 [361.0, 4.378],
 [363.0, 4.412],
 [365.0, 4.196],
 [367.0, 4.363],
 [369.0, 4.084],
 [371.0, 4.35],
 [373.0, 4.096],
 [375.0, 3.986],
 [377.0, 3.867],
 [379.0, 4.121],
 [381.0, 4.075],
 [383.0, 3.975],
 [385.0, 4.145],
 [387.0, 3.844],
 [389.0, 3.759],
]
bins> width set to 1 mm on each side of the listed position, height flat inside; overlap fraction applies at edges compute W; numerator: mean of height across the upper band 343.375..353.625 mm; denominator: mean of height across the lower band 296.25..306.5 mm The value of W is 1.16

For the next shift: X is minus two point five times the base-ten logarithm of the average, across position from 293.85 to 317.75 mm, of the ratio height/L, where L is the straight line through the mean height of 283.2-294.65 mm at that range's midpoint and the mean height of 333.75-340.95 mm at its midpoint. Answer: -0.07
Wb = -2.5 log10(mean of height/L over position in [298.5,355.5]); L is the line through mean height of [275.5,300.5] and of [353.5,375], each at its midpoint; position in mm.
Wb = 0.04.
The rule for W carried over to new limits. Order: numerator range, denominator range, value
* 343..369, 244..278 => 1.19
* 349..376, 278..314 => 1.11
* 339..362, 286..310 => 1.18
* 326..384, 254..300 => 1.06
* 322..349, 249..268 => 1.04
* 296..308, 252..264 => 1.08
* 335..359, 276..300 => 1.13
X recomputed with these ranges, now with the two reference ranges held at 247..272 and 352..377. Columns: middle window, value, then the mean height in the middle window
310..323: 0.04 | 3.91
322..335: 0.21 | 3.38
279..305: -0.01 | 3.96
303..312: 0.02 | 3.94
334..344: 0.08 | 3.9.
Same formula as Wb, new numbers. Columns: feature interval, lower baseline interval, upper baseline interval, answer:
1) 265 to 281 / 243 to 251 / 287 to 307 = -0.05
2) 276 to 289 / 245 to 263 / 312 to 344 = -0.07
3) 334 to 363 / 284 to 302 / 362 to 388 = -0.08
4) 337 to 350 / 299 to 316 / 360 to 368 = -0.11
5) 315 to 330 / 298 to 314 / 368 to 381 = 0.00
